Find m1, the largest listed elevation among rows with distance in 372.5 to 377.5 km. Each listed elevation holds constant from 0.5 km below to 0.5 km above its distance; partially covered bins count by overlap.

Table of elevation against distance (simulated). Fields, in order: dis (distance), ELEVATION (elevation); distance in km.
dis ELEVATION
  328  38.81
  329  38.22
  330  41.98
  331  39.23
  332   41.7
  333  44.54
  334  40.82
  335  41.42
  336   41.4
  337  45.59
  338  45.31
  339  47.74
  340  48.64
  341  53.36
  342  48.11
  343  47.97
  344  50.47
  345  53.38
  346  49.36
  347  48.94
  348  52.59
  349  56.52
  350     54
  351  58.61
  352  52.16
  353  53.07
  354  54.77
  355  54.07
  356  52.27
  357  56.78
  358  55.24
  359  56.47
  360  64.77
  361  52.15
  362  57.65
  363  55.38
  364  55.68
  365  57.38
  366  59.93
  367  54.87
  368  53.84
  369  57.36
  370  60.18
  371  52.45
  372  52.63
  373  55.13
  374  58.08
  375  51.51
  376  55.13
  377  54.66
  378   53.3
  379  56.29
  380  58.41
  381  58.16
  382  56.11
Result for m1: 58.08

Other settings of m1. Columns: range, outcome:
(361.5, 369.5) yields 59.93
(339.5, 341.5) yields 53.36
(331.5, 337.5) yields 45.59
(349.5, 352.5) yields 58.61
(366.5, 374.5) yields 60.18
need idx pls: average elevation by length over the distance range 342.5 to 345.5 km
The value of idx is 50.6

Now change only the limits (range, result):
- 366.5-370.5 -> 56.6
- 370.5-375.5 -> 54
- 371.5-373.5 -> 53.9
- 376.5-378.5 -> 54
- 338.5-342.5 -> 49.5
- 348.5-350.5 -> 55.3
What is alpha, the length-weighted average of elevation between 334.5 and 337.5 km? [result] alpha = 42.8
